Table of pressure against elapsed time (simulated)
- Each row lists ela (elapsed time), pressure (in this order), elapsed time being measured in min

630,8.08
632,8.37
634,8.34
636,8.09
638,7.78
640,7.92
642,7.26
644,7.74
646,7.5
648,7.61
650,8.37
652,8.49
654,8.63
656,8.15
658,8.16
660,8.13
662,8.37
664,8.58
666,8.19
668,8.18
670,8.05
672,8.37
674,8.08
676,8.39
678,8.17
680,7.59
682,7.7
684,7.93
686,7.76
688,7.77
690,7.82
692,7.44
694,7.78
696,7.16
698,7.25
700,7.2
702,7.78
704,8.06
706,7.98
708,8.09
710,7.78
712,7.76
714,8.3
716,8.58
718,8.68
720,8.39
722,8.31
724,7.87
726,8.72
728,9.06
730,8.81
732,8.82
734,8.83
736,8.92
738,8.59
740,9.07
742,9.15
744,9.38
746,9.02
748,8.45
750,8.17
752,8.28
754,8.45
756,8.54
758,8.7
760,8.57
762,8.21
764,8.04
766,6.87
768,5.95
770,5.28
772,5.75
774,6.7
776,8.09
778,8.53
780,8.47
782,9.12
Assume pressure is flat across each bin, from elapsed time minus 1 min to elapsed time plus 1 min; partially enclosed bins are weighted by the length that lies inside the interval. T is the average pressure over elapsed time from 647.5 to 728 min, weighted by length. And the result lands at 8.06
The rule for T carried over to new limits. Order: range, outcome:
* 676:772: 8.09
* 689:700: 7.46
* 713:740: 8.62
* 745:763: 8.49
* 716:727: 8.41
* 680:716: 7.76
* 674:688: 7.92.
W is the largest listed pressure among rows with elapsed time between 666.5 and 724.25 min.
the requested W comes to 8.68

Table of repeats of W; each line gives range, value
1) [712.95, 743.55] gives 9.15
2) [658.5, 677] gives 8.58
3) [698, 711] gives 8.09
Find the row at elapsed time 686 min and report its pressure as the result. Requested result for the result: 7.76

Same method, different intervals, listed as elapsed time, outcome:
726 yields 8.72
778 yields 8.53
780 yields 8.47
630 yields 8.08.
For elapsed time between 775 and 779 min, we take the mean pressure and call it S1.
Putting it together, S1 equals 8.31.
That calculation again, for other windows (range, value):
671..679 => 8.25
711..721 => 8.34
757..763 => 8.49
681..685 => 7.81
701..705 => 7.92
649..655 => 8.5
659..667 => 8.32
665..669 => 8.18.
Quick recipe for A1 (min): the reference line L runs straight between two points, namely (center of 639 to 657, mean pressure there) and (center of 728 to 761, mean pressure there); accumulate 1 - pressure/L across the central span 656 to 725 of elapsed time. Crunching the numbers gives 2.6 min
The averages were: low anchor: 7.96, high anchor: 8.74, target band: 7.99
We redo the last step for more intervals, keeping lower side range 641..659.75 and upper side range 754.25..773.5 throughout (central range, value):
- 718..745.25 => -4.4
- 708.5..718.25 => -0.7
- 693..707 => 0.2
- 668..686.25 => -0.4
